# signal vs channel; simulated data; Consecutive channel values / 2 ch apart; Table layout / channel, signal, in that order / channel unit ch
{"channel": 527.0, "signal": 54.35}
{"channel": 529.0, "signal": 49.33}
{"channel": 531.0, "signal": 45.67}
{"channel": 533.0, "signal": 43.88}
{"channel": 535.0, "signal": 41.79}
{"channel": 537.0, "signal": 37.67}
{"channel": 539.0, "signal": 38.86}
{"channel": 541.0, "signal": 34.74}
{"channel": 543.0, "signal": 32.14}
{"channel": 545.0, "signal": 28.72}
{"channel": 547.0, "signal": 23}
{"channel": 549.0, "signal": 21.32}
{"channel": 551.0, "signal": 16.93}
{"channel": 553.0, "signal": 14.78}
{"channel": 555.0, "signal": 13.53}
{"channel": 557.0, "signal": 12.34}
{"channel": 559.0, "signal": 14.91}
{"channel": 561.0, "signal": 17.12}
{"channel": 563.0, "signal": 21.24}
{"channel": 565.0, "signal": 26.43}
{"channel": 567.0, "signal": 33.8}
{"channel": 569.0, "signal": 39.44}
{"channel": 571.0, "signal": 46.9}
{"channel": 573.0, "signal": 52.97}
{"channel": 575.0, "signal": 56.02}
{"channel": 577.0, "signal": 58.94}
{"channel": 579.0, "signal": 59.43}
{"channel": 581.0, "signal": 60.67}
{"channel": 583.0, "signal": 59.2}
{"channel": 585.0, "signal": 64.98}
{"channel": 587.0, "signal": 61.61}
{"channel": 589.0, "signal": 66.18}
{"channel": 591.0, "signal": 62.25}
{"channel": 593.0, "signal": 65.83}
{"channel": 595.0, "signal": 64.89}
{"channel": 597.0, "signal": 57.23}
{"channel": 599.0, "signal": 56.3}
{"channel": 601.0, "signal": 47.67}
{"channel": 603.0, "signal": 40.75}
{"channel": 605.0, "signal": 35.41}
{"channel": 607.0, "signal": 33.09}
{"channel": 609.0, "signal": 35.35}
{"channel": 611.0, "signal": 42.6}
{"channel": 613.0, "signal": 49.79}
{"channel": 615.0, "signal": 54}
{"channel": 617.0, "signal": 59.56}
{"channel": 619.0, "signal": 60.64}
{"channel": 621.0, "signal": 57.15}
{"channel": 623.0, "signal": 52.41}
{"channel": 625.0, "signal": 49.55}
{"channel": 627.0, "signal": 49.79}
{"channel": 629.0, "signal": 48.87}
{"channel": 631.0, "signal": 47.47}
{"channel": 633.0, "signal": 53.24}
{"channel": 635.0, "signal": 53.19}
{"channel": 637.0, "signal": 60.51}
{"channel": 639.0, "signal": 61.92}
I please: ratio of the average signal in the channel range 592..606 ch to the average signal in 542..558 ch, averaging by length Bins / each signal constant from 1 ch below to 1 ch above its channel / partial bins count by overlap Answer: 2.58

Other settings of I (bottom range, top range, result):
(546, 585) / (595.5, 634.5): 1.41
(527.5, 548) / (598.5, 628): 1.27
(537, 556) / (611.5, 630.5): 2.08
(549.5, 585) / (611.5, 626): 1.50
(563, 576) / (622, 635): 1.23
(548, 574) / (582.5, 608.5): 2.14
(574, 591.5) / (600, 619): 0.74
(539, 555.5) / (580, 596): 2.59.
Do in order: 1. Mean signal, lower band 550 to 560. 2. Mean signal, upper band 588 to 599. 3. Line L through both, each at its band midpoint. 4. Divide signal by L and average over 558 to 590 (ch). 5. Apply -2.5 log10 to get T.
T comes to -0.17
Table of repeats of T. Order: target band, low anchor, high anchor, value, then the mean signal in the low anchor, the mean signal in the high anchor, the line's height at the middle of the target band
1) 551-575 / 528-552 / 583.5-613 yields 0.47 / 34.5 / 52.5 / 41.6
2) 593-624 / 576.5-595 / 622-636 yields 0.12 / 62.4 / 50.6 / 56.2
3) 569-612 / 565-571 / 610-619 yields -0.22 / 36.6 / 52.5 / 44.3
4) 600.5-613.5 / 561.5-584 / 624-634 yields 0.21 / 46.2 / 49.8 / 48.4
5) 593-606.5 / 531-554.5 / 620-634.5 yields -0.15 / 30.6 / 51.3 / 44.6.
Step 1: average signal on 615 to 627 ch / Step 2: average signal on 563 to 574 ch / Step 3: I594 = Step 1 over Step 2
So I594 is 1.4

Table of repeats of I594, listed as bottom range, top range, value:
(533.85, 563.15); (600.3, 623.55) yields 1.91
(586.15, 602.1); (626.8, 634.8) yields 0.83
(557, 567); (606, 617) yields 2.16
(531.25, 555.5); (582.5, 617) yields 1.78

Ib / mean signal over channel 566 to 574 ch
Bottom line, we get 43.3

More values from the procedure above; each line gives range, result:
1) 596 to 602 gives 53.7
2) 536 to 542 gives 37.1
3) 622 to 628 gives 50.6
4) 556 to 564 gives 16.4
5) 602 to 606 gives 38.1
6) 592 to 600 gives 61.1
